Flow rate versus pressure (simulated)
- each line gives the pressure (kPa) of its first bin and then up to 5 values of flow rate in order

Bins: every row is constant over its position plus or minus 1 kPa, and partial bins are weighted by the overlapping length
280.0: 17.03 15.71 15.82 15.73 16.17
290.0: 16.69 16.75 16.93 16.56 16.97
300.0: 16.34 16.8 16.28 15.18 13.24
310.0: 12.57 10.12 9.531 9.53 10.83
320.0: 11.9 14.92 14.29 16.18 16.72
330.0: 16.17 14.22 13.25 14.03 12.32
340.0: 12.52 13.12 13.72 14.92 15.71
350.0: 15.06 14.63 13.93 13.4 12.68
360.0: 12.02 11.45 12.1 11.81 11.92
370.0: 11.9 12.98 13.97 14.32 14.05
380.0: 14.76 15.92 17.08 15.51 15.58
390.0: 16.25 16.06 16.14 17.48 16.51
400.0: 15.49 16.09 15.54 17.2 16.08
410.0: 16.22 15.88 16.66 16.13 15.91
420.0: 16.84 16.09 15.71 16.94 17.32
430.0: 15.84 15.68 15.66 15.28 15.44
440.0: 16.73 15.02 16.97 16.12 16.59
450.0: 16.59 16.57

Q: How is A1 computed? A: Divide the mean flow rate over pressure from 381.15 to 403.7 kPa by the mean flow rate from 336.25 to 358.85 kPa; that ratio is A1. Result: 1.2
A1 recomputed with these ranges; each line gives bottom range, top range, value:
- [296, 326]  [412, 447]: 1.18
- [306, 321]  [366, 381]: 1.17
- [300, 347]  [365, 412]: 1.11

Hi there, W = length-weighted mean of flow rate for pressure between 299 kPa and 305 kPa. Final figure 16.5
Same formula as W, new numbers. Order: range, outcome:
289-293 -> 16.7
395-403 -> 16.4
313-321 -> 10.4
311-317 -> 9.73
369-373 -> 12.4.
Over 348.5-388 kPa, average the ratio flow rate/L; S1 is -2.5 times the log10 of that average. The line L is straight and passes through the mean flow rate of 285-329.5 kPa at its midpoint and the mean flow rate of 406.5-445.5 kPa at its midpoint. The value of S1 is 0.12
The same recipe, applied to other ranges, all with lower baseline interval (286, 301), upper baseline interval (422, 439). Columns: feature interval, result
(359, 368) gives 0.34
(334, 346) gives 0.23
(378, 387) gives 0.04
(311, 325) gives 0.38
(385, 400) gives 0.00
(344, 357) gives 0.13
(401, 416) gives -0.01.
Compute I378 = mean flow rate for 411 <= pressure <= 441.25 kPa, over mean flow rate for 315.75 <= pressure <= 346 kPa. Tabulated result 1.2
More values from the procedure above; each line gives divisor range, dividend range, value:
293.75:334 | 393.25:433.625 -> 1.15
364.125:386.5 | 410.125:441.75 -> 1.16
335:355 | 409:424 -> 1.16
